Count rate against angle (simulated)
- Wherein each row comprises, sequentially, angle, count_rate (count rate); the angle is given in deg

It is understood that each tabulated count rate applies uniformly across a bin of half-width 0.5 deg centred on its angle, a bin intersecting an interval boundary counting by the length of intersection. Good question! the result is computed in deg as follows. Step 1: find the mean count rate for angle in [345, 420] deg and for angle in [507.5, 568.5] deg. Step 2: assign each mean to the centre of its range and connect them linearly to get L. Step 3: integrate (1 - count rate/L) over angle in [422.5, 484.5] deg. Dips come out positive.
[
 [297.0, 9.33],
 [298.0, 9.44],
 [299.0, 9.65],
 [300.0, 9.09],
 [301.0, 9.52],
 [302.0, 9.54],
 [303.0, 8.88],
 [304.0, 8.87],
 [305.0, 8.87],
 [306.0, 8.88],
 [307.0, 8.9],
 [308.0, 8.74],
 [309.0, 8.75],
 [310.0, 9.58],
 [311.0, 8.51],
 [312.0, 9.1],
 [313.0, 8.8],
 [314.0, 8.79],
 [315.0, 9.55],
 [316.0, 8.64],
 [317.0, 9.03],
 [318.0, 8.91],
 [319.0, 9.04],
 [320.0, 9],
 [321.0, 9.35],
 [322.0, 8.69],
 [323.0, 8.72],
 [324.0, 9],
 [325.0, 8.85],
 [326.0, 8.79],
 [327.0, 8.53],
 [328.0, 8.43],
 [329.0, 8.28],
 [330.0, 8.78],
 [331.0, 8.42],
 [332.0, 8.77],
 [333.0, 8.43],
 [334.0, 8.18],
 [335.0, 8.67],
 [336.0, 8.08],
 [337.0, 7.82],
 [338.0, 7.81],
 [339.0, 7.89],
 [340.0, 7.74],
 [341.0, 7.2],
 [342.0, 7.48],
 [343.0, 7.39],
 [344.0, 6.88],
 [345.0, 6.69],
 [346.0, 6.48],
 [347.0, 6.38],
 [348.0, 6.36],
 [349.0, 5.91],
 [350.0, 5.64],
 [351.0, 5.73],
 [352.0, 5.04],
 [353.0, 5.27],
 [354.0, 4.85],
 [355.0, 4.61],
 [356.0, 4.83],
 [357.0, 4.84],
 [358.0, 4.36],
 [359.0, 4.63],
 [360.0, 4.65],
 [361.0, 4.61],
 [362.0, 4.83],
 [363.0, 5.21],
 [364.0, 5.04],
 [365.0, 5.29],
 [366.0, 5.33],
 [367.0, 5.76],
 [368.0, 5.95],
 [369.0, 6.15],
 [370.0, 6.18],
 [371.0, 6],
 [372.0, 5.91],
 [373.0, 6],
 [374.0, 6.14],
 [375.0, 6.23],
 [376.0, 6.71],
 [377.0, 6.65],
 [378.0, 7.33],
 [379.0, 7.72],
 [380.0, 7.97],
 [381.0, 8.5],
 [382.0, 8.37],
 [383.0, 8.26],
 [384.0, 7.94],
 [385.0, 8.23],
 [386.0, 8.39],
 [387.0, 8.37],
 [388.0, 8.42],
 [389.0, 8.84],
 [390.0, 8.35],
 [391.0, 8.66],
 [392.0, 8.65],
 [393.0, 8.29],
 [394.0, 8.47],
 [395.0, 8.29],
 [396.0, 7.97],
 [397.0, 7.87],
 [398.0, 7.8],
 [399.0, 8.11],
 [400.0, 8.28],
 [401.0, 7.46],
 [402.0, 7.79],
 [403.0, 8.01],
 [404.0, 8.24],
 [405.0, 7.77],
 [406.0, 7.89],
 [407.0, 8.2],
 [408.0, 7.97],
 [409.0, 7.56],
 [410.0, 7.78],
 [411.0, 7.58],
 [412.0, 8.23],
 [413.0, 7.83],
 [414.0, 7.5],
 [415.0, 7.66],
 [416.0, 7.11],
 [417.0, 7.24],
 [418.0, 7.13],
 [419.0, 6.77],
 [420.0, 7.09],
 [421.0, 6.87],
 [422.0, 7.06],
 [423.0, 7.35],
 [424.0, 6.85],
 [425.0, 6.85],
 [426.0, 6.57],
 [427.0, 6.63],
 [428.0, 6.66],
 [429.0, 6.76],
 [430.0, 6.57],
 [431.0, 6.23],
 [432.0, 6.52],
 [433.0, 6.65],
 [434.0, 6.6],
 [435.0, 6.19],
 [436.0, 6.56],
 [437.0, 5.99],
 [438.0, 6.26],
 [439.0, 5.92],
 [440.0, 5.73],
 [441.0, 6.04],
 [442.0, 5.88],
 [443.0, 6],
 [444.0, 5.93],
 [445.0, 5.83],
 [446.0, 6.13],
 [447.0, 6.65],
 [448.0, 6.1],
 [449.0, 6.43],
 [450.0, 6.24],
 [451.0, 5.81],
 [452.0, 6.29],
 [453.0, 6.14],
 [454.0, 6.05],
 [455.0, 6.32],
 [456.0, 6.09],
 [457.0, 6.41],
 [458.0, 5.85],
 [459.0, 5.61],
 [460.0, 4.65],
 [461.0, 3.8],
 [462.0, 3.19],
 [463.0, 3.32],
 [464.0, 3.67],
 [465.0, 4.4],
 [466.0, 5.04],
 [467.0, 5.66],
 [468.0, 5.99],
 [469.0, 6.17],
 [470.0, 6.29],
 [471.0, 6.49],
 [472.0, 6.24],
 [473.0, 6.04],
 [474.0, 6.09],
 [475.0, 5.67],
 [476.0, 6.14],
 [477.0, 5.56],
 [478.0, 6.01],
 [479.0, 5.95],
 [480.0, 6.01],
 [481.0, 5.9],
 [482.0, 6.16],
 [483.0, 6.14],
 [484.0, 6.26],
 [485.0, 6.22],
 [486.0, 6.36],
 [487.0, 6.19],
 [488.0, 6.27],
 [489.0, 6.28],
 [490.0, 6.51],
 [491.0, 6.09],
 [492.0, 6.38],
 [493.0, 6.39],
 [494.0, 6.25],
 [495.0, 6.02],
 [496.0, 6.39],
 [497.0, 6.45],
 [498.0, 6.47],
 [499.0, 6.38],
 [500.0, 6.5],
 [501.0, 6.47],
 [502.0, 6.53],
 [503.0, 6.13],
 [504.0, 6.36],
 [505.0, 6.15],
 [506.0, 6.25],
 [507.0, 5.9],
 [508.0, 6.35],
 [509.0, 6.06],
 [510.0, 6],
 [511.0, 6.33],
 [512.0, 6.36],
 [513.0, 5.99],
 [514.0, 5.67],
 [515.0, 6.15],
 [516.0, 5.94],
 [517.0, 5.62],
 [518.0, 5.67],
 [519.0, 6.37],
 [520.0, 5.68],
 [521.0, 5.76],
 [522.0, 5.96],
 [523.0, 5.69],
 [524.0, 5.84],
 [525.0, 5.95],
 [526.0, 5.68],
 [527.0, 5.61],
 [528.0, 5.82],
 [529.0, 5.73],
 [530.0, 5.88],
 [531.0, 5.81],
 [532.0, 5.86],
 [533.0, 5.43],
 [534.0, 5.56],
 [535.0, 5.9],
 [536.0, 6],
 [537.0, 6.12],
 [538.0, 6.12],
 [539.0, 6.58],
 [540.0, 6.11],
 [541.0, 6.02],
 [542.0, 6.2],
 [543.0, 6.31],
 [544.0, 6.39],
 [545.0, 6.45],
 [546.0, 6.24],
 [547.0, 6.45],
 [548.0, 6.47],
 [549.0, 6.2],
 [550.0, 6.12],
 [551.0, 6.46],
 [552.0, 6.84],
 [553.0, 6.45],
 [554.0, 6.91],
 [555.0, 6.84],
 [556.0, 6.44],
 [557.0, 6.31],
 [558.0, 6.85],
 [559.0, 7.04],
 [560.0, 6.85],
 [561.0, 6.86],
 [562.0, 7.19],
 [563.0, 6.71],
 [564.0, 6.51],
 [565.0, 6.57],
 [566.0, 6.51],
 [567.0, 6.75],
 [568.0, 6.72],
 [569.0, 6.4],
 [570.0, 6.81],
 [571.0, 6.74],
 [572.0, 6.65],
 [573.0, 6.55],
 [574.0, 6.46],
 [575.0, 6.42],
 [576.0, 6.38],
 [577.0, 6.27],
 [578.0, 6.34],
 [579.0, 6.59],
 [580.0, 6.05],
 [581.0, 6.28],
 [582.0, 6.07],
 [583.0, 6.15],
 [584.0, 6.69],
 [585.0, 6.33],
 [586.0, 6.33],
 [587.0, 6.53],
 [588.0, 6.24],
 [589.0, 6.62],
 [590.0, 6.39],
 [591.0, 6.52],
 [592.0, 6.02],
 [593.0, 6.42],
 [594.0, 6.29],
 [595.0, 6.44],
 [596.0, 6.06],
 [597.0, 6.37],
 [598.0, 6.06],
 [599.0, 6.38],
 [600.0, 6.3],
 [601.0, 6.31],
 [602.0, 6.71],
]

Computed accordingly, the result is 6.0 deg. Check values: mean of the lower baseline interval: 6.92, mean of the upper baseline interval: 6.22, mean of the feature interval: 5.96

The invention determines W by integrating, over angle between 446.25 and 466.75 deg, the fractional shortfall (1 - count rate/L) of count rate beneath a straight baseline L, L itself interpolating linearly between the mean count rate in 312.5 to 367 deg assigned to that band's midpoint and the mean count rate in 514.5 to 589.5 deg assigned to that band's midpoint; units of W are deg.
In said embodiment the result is 3.9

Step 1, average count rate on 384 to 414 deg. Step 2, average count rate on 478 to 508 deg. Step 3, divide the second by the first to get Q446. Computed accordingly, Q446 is 0.77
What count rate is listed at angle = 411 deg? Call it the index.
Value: 7.58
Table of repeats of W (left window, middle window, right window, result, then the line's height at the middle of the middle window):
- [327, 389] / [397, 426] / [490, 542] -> -4.62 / 6.52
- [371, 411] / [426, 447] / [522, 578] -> 3.16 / 7.38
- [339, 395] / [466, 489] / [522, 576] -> 1.32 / 6.43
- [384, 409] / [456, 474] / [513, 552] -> 4.57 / 7.08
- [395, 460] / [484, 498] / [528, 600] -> 0.71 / 6.63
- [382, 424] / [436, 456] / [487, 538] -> 2.96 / 7.16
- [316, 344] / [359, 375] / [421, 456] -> 4.49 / 7.7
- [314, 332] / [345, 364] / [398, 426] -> 7.05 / 8.37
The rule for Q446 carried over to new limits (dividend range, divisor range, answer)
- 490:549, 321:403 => 0.85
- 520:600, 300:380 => 0.86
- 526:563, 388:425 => 0.81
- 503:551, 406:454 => 0.90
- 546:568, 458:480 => 1.24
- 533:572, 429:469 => 1.12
